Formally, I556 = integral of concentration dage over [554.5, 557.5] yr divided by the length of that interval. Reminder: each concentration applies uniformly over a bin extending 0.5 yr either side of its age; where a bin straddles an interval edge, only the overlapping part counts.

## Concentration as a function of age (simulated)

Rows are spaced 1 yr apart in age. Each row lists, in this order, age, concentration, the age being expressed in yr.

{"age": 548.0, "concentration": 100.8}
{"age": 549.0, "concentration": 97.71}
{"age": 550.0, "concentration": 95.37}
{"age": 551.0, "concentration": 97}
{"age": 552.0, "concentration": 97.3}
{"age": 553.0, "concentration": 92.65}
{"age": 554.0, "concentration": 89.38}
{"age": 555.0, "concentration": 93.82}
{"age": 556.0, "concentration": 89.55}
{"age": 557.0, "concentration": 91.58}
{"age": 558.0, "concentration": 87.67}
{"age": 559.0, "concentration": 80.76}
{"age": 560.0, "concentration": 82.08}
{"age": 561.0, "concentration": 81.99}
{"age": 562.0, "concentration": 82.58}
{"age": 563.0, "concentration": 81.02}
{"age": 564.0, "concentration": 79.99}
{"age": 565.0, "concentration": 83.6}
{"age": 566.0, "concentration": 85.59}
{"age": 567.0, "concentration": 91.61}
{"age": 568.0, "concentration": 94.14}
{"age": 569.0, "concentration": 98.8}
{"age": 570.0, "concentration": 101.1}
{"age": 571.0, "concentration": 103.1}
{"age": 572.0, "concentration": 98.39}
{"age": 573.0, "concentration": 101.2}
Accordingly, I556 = 91.6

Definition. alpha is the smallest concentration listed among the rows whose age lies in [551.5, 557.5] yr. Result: 89.38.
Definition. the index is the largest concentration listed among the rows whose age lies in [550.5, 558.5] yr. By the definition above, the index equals 97.3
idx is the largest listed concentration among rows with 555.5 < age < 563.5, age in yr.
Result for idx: 91.58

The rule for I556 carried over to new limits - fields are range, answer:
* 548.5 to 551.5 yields 96.7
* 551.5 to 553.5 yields 95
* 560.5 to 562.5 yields 82.3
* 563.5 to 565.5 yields 81.8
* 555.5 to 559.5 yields 87.4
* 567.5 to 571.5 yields 99.3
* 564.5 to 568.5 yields 88.7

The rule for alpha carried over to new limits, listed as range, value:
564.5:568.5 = 83.6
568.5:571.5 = 98.8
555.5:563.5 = 80.76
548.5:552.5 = 95.37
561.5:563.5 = 81.02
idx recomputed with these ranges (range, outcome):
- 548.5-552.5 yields 97.71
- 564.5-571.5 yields 103.1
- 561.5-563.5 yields 82.58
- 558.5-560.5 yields 82.08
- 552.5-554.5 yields 92.65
